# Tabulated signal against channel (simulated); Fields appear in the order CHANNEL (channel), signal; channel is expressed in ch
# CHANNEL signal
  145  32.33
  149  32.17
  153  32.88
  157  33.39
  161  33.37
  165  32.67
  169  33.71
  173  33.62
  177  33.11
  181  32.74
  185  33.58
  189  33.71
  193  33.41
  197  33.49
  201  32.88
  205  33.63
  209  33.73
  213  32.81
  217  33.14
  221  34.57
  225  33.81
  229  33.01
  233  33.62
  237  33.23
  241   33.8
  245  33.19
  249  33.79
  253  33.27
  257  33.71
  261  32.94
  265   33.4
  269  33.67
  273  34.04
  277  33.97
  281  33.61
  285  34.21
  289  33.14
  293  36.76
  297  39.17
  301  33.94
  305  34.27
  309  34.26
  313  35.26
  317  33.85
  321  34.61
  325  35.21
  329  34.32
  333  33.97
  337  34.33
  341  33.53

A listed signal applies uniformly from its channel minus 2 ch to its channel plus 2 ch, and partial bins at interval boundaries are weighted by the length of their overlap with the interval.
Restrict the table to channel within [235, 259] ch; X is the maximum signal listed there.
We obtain 33.8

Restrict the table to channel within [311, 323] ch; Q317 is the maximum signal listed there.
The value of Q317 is 35.26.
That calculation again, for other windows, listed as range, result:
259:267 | 33.4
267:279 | 34.04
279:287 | 34.21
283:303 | 39.17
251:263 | 33.71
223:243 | 33.81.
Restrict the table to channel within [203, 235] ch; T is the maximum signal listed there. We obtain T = 34.57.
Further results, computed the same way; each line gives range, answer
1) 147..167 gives 33.39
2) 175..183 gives 33.11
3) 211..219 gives 33.14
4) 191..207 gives 33.63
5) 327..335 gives 34.32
